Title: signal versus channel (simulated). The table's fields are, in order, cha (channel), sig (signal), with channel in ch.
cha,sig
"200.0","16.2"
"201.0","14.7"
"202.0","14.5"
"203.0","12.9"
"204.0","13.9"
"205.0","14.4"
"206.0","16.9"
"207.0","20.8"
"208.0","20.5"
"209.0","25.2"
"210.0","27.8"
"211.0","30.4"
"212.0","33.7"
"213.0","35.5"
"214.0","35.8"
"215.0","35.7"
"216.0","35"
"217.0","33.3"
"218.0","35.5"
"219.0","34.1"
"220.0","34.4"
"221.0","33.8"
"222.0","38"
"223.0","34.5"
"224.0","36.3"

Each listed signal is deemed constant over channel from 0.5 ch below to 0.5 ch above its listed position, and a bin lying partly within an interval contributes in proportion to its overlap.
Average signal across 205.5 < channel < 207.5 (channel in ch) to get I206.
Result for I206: 18.9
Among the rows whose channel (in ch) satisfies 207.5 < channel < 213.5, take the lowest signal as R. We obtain 20.5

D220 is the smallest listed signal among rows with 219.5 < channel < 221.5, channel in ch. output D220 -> 33.8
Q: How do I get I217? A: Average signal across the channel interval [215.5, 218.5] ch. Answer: 34.6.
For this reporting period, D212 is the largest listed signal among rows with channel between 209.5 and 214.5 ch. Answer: 35.8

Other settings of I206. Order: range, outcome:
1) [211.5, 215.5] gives 35.2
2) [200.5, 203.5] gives 14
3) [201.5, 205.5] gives 13.9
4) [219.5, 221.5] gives 34.1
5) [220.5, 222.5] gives 35.9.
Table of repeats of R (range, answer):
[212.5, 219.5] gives 33.3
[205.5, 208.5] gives 16.9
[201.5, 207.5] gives 12.9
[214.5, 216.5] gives 35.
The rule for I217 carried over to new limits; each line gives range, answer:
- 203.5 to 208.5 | 17.3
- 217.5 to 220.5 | 34.7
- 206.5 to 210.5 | 23.6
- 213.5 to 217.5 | 35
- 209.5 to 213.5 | 31.9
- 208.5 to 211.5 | 27.8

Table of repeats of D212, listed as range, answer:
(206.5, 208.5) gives 20.8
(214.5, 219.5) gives 35.7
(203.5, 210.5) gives 27.8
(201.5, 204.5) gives 14.5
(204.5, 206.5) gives 16.9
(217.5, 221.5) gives 35.5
